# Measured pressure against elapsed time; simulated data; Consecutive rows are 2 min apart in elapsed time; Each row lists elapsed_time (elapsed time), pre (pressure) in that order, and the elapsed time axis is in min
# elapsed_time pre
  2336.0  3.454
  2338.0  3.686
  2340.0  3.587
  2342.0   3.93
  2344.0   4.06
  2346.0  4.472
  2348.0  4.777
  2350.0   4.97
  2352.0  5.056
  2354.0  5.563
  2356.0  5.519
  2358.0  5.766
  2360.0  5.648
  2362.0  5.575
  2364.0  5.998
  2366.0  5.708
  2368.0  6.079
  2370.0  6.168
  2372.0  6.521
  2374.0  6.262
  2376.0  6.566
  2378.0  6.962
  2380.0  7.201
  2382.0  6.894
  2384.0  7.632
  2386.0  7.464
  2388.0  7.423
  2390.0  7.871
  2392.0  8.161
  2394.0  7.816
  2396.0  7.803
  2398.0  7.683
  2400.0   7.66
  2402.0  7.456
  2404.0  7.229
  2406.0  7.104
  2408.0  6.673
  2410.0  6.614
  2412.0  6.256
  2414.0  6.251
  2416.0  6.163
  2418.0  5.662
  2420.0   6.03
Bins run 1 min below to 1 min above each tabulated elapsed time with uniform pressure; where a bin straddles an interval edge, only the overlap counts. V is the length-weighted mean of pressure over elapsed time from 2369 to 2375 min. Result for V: 6.32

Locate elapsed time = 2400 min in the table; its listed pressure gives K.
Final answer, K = 7.66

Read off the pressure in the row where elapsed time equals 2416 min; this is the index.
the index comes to 6.163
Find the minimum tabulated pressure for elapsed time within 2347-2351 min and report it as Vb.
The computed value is 4.777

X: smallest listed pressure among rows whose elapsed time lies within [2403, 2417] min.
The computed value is 6.163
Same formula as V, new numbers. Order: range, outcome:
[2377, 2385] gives 7.17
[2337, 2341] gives 3.64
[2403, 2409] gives 7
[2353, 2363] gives 5.61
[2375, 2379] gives 6.76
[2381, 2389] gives 7.35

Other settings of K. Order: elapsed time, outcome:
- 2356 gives 5.519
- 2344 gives 4.06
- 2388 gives 7.423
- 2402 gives 7.456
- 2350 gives 4.97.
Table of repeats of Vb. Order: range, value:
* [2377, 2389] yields 6.894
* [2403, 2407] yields 7.104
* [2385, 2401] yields 7.423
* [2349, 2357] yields 4.97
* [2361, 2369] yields 5.575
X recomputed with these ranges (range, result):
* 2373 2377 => 6.262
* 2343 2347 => 4.06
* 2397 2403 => 7.456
